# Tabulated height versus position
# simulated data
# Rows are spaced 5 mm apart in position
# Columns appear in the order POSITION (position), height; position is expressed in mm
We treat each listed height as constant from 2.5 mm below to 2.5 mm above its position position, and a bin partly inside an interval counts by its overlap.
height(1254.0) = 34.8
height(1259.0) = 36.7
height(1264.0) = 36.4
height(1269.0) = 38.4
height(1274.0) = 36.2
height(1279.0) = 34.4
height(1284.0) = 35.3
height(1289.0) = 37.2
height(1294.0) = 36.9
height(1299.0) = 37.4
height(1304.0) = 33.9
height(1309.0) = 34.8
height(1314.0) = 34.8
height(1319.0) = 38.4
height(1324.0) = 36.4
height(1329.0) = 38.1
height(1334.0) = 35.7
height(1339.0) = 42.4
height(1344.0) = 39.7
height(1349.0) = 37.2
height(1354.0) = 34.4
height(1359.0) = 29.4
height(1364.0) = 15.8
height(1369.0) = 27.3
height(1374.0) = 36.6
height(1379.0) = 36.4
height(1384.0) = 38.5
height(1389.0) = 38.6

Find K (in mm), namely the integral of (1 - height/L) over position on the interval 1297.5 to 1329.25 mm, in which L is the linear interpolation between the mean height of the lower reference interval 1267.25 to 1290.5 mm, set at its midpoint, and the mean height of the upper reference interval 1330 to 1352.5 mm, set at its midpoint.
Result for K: 1.18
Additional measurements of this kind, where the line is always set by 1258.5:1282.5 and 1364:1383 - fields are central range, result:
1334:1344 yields -2.1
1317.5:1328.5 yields -1.2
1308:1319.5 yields -0.5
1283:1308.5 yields -0.7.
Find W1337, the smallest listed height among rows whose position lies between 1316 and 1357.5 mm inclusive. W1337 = 34.4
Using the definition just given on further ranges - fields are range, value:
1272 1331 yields 33.9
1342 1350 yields 37.2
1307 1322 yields 34.8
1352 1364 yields 15.8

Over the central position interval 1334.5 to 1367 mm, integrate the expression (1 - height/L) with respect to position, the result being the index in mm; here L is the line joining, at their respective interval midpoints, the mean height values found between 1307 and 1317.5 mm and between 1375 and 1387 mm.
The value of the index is 2.79 mm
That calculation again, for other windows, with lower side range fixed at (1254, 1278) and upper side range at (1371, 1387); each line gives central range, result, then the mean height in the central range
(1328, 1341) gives -0.67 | 38.7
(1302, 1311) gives 0.57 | 34.3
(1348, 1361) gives 1.20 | 33.4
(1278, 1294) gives 0.29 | 35.9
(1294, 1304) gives 0.07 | 36.4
